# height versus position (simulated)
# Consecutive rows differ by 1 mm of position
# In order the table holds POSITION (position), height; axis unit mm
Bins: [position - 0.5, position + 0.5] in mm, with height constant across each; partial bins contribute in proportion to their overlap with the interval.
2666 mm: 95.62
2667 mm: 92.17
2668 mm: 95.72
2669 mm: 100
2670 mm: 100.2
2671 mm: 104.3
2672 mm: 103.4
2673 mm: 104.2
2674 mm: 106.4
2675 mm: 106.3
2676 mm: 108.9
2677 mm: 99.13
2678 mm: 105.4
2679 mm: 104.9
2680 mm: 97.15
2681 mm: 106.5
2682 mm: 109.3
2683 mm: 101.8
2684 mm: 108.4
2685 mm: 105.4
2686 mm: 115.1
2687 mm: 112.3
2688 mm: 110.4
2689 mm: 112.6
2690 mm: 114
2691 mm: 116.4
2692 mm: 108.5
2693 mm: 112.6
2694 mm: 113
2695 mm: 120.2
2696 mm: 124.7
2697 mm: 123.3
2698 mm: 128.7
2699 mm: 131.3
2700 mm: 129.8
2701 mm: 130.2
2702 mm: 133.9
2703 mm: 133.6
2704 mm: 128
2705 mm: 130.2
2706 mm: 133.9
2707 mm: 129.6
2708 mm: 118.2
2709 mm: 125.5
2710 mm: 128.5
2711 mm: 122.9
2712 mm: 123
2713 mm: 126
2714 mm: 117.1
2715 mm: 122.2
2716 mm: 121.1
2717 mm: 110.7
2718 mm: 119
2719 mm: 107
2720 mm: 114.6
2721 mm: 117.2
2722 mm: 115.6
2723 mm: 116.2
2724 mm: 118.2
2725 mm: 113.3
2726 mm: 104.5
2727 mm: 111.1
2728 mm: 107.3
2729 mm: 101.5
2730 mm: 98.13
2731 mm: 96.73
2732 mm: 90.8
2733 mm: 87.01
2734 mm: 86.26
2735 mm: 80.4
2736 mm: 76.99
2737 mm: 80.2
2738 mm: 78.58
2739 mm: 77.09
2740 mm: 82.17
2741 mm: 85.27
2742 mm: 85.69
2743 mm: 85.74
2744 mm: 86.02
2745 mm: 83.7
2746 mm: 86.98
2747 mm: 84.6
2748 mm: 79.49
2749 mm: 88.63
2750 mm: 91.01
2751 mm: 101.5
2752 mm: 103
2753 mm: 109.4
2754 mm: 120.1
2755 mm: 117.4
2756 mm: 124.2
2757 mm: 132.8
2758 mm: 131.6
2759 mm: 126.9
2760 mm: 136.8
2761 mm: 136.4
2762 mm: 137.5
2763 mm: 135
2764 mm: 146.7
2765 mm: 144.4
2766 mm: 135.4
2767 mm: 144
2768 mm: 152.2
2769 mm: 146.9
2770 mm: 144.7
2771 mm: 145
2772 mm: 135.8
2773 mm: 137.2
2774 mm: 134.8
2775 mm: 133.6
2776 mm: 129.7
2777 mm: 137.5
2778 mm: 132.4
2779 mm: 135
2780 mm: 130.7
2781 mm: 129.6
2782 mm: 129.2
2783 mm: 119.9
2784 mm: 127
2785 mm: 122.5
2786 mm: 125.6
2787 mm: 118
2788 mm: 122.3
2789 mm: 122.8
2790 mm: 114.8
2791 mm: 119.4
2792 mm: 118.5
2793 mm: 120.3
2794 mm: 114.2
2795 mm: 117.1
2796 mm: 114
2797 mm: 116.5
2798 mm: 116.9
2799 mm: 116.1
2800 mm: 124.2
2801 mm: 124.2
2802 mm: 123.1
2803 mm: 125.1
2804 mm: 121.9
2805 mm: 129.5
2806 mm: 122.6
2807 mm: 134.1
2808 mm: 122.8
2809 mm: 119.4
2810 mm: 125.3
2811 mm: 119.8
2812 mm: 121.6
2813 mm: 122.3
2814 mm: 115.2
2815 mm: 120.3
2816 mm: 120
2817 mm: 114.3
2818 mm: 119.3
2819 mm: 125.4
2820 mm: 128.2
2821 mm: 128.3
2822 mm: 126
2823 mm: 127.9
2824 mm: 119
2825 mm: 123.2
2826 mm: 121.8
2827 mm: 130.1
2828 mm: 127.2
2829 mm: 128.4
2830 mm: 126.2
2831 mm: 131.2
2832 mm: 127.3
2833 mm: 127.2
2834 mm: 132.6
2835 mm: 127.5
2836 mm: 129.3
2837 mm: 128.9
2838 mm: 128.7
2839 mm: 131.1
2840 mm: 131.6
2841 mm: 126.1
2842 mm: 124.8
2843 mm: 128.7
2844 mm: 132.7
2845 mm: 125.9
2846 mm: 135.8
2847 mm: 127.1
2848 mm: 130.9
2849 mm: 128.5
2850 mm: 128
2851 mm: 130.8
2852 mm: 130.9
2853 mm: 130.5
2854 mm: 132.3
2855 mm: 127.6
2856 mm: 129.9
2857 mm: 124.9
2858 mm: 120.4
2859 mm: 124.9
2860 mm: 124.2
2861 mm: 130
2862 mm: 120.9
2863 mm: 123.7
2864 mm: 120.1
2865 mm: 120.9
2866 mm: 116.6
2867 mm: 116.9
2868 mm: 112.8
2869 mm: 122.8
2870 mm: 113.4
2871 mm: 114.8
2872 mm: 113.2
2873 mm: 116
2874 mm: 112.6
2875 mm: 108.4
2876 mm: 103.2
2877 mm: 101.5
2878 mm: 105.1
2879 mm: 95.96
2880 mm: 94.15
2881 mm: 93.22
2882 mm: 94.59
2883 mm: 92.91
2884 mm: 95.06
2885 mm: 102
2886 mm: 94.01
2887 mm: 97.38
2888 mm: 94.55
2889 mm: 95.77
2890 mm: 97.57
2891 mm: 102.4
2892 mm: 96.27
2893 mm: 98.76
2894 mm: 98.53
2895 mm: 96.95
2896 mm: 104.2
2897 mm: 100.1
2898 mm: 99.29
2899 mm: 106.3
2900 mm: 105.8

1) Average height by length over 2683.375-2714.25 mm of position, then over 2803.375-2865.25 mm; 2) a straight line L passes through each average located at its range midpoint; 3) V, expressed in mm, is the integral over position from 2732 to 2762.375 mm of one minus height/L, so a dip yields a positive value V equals 5.9 mm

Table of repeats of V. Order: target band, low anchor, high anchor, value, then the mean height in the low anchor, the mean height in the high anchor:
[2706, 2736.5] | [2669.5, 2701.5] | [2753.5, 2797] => 2.1 mm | 112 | 130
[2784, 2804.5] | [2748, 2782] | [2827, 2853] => 1.4 mm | 129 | 129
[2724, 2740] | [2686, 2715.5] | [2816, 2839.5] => 3.9 mm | 123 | 126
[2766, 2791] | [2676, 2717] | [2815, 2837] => -1.8 mm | 118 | 126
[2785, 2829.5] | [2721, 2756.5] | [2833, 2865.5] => -2.4 mm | 96.2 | 128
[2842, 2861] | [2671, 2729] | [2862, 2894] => -3.8 mm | 116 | 106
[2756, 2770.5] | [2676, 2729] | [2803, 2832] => -2.2 mm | 117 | 124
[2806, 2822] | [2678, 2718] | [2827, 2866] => 0.4 mm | 119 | 128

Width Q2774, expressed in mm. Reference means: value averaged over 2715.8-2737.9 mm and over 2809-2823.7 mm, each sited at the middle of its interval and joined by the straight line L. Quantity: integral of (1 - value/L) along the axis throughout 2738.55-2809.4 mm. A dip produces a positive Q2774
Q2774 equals -4.4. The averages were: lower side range 103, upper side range 122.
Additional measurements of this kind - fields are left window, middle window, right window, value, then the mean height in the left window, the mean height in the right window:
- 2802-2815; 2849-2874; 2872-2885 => -3.70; 123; 102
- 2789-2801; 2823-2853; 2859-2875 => -2.56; 118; 118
